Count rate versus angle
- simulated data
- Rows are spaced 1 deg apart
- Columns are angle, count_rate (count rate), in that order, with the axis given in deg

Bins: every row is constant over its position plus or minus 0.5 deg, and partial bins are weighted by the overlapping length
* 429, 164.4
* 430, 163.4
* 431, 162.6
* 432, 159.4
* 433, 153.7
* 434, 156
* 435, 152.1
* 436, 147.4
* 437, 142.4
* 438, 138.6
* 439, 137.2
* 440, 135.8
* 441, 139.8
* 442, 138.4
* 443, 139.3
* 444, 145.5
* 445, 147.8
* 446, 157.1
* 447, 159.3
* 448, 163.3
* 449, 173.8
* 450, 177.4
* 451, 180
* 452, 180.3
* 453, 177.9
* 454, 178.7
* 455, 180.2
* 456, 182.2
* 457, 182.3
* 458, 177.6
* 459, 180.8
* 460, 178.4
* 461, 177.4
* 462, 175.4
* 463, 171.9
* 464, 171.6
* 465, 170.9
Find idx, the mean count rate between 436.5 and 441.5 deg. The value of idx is 139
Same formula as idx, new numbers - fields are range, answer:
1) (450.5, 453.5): 179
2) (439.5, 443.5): 138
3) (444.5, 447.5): 155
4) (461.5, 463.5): 174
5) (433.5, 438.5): 147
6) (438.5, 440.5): 136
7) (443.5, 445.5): 147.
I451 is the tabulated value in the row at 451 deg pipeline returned 180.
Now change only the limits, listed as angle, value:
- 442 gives 138.4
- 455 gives 180.2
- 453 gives 177.9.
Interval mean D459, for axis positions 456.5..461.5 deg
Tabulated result 179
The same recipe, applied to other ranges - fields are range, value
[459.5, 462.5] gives 177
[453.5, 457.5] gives 181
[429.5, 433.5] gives 160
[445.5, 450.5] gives 166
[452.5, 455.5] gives 179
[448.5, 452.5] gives 178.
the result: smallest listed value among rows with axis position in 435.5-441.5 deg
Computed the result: 135.8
